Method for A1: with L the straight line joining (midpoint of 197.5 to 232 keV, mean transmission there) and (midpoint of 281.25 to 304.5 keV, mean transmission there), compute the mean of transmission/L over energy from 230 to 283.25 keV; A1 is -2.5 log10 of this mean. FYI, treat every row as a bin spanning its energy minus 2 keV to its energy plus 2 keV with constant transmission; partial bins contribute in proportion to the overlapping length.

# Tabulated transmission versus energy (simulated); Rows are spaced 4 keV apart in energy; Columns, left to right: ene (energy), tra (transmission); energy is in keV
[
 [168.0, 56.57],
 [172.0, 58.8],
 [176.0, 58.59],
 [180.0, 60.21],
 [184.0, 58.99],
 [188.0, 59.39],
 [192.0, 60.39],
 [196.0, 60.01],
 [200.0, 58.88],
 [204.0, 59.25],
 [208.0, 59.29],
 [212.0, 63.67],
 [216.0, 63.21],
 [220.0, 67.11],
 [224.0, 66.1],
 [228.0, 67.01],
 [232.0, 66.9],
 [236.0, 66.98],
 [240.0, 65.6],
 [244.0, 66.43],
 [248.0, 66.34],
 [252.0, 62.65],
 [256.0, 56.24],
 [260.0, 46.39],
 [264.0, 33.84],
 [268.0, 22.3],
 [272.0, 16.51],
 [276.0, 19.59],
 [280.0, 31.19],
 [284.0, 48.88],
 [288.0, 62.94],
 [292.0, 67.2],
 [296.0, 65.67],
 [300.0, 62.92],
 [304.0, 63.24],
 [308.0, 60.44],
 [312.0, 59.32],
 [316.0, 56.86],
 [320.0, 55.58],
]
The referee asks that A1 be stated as 0.28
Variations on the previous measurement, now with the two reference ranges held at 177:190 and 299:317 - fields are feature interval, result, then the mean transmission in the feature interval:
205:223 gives -0.06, 63.2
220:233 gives -0.12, 66.7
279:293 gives 0.14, 53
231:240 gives -0.12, 66.6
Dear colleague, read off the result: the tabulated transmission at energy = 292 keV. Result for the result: 67.2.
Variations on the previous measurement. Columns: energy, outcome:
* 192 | 60.39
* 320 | 55.58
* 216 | 63.21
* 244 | 66.43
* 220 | 67.11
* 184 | 58.99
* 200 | 58.88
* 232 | 66.9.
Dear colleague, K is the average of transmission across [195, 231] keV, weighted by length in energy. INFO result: 62.9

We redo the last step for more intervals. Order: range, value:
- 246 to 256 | 62.8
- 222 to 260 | 63.9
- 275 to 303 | 52.8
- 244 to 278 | 42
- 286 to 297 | 65.2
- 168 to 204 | 59.2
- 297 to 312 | 62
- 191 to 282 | 54.1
